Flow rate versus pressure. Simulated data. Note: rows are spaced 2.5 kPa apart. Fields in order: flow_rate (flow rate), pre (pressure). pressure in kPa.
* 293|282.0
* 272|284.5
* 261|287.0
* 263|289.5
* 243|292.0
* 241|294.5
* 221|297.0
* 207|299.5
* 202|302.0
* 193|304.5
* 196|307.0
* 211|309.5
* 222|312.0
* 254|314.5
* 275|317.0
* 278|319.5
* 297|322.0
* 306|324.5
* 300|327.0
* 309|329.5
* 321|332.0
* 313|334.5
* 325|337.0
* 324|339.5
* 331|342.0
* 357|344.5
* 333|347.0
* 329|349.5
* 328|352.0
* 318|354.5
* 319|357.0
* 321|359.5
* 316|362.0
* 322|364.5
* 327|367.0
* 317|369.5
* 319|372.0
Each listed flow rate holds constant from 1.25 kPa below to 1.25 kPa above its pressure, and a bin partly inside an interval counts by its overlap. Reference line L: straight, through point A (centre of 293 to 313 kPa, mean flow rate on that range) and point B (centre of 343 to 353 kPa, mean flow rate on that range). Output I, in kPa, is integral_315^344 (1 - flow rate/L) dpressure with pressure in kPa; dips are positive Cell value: -2.2 kPa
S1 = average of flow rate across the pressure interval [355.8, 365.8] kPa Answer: 320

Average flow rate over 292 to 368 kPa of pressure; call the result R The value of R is 286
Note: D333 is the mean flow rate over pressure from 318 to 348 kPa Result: 316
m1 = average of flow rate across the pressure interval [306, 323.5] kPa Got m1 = 249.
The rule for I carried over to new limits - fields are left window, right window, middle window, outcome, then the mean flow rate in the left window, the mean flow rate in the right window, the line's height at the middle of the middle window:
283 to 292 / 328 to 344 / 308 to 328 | 2.3 kPa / 263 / 322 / 300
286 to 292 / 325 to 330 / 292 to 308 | 3.4 kPa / 258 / 304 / 271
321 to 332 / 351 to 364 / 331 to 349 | -1.0 kPa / 305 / 320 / 312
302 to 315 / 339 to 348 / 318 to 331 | -1.4 kPa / 212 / 337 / 269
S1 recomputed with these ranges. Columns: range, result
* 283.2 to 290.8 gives 265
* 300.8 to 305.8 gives 197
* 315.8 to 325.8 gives 289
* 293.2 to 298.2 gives 231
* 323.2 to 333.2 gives 309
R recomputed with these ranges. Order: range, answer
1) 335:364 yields 327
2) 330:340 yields 320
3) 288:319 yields 229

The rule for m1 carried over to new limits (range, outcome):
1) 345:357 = 328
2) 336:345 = 333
